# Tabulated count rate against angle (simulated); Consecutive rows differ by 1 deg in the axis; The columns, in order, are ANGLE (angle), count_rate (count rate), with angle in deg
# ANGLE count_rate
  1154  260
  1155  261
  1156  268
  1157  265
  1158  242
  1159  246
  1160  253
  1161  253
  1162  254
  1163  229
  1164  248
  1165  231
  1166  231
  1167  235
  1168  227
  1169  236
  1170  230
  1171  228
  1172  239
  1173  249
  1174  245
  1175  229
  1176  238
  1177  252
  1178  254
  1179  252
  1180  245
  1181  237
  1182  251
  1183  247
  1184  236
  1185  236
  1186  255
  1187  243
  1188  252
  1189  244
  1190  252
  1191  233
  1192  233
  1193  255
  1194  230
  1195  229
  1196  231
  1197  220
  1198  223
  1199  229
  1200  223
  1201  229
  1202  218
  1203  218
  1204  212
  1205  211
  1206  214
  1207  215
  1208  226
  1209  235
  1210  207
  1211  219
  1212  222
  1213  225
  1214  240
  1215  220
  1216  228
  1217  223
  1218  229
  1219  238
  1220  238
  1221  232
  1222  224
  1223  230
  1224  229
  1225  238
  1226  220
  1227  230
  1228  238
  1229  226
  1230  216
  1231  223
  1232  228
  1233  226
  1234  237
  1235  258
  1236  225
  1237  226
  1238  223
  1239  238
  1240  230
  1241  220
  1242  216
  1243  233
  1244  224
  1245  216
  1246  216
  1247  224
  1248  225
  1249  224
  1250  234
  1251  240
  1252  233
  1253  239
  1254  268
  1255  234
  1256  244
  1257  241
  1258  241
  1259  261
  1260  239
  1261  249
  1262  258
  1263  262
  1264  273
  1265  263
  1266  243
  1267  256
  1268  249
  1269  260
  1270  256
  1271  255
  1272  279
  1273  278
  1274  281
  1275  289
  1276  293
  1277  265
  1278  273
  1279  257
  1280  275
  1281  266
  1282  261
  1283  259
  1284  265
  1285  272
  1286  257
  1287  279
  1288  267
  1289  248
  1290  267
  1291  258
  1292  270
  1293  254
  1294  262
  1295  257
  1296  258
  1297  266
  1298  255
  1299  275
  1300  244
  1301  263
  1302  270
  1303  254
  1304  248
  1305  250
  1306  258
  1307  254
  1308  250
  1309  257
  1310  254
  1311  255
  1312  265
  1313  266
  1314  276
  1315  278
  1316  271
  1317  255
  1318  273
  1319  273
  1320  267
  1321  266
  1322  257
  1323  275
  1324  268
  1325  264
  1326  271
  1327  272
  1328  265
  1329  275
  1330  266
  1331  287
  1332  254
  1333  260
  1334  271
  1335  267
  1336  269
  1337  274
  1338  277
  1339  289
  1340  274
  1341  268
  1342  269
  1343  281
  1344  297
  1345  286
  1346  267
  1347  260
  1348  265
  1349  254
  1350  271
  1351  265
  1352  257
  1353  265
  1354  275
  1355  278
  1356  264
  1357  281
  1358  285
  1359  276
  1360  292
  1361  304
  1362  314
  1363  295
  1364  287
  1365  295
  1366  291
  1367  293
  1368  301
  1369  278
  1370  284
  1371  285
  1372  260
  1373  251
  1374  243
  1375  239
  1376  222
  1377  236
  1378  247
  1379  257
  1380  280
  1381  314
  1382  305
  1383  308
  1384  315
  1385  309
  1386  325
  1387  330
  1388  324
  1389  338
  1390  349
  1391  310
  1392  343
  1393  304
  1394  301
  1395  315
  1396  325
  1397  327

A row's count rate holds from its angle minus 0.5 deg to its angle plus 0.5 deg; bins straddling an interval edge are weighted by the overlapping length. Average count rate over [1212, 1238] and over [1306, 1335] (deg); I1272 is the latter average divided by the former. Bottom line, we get 1.2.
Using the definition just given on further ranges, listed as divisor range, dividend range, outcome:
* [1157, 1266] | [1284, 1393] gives 1.17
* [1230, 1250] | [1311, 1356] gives 1.19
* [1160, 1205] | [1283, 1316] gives 1.10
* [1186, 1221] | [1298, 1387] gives 1.19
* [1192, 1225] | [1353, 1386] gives 1.24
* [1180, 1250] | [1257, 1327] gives 1.15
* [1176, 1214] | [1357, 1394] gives 1.25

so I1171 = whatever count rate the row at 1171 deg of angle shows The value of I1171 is 228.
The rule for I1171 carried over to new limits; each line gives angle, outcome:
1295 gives 257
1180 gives 245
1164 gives 248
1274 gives 281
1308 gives 250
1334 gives 271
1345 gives 286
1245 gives 216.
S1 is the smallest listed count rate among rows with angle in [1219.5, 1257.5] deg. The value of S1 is 216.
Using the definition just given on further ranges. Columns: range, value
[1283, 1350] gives 244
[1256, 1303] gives 239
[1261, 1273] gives 243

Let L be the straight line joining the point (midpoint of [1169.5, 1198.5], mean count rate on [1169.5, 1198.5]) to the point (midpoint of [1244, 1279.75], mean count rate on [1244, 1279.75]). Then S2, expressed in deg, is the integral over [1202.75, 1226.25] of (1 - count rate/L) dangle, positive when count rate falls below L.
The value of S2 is 1.9 deg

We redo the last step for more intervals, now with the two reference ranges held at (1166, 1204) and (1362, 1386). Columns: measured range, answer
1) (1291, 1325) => 0.4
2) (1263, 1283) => -0.8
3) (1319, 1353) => 0.2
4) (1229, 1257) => 2.2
